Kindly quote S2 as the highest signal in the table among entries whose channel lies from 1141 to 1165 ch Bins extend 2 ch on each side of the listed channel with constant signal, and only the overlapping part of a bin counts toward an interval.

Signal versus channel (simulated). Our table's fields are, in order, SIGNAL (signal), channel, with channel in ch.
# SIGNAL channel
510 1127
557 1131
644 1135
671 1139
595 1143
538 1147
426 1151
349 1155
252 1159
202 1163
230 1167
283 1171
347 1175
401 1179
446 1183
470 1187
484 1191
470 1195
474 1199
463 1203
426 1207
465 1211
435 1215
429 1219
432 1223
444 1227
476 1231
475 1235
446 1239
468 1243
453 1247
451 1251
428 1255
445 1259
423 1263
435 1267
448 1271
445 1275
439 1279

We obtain 595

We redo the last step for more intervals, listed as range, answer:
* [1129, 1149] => 671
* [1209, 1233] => 476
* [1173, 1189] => 470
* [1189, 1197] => 484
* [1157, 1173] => 283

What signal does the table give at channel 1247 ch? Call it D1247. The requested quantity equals 453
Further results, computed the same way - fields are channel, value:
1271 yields 448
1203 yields 463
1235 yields 475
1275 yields 445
